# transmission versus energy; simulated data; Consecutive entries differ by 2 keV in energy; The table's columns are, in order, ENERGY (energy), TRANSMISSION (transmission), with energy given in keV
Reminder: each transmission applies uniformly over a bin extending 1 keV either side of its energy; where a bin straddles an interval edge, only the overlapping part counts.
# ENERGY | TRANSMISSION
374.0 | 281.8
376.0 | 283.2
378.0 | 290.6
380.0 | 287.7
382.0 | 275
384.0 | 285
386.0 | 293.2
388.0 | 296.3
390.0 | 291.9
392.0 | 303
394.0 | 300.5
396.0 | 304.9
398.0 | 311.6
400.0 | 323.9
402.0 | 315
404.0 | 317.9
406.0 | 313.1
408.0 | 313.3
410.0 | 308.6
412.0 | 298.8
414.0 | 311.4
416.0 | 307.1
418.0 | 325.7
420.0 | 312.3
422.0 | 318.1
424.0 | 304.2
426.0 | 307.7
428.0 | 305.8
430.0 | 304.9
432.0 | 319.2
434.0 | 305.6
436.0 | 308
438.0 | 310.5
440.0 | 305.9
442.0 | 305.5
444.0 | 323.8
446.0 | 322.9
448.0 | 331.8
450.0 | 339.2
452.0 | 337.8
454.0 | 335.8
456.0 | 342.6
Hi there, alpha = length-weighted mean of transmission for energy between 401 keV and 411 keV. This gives 314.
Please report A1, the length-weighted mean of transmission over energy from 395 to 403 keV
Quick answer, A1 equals 314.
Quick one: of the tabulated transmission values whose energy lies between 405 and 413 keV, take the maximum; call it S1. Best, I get 313.3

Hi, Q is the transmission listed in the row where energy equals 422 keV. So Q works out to 318.1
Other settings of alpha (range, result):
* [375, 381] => 287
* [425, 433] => 309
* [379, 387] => 285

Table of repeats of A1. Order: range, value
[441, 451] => 325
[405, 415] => 309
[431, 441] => 310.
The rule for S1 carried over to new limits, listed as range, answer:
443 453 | 339.2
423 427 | 307.7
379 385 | 287.7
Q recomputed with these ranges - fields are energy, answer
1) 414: 311.4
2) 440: 305.9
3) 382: 275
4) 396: 304.9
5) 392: 303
